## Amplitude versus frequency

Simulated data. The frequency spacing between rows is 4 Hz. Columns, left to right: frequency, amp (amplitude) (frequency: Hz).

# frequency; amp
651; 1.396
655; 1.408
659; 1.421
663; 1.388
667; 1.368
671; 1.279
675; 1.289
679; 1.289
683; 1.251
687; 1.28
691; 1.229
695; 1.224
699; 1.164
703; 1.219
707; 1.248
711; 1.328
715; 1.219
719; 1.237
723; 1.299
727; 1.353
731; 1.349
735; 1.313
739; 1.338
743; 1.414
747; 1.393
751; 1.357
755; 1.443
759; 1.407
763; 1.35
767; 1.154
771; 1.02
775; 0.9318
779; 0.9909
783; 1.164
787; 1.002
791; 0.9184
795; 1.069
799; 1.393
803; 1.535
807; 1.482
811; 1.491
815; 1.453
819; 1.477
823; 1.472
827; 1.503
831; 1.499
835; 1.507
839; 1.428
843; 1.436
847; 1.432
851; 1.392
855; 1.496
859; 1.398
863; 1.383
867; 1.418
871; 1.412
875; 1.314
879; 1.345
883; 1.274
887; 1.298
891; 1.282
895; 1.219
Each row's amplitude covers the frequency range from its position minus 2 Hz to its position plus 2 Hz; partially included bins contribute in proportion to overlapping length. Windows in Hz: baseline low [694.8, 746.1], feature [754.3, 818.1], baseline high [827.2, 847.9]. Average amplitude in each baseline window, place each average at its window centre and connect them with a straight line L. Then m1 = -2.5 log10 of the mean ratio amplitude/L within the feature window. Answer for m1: 0.126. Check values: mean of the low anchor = 1.29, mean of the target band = 1.24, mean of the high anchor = 1.47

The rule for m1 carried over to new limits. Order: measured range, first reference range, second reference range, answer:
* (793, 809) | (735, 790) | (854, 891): -0.079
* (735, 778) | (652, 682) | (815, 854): 0.107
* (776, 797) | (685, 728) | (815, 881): 0.303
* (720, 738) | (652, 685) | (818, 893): 0.030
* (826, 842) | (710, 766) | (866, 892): -0.112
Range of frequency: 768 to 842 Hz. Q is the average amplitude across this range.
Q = 1.3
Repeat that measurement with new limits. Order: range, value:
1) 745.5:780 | 1.23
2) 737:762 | 1.39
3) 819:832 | 1.49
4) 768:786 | 1.03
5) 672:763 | 1.3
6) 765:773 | 1.09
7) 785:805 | 1.18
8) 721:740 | 1.33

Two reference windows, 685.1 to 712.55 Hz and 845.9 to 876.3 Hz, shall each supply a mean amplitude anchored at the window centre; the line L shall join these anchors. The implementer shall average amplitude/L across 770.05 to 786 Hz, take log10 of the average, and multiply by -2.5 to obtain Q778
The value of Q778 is 0.275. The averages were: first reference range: 1.24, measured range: 1.03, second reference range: 1.41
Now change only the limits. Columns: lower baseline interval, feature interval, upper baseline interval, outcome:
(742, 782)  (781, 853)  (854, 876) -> -0.03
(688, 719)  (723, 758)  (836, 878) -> -0.07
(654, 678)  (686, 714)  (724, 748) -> 0.10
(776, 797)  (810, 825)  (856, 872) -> -0.24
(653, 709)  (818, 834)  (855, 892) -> -0.11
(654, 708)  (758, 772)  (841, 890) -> 0.08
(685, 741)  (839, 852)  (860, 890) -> -0.07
